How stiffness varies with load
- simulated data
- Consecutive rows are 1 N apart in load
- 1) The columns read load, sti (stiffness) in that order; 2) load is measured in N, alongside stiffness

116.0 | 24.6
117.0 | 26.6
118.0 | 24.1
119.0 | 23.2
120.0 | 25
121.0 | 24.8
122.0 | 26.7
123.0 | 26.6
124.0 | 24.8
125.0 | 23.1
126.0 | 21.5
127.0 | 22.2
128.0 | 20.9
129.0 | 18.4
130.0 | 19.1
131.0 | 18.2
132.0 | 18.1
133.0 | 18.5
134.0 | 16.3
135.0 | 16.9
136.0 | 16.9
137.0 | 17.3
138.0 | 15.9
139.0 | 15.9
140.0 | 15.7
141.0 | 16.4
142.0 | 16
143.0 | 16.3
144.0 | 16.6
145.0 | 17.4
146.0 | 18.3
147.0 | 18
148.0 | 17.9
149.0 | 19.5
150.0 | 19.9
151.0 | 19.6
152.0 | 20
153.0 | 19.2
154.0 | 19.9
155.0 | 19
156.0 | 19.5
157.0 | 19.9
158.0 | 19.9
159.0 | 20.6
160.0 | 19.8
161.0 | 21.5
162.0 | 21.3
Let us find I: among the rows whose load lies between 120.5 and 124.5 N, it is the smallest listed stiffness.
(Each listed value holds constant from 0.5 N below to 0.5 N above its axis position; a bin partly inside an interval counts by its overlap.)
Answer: 24.8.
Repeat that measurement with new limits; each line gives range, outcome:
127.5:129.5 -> 18.4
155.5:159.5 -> 19.5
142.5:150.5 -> 16.3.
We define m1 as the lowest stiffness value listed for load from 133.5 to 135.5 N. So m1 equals 16.3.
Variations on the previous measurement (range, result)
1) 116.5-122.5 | 23.2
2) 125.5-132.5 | 18.1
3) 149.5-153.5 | 19.2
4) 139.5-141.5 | 15.7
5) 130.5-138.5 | 15.9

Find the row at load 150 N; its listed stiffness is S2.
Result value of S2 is 19.9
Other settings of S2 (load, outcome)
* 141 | 16.4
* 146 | 18.3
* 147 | 18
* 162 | 21.3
